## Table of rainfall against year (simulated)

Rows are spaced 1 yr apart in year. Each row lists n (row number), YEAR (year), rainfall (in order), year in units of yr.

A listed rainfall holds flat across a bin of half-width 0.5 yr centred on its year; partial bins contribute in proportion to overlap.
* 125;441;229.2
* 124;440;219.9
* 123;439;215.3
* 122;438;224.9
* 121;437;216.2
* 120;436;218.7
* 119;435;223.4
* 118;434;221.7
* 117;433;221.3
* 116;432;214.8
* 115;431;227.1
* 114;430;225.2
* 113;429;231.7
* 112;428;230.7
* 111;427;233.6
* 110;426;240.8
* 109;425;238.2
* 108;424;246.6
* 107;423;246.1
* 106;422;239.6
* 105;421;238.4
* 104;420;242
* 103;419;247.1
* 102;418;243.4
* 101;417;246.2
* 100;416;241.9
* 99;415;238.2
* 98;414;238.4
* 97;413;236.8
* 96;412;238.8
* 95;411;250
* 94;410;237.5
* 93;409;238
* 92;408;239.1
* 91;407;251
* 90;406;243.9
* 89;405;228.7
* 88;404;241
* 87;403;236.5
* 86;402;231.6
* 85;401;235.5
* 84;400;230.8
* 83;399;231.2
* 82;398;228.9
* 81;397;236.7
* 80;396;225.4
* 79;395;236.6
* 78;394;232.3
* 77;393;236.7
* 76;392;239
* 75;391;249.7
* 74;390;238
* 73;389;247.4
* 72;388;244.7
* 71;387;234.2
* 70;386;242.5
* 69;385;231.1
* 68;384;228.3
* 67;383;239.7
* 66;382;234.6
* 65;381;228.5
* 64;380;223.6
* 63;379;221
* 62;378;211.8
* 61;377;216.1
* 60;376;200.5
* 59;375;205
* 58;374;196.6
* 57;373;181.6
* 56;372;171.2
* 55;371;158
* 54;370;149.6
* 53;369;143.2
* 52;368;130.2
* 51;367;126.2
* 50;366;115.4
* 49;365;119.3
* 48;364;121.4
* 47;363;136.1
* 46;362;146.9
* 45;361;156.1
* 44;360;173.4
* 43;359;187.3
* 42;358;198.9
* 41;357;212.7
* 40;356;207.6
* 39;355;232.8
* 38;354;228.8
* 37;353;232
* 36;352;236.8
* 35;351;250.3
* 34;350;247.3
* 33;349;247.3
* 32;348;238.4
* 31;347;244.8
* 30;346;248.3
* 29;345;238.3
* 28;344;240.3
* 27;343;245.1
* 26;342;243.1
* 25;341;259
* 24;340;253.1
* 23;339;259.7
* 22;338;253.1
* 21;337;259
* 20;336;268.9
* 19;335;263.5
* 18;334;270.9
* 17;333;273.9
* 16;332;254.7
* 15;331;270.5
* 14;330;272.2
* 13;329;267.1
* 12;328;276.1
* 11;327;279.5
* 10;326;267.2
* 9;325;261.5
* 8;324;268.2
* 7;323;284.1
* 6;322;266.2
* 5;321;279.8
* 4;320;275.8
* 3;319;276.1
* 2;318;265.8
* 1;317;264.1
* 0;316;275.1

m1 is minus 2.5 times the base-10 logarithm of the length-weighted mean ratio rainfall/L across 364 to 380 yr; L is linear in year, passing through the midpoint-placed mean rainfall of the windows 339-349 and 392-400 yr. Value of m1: 0.37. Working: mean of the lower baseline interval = 246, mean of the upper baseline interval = 233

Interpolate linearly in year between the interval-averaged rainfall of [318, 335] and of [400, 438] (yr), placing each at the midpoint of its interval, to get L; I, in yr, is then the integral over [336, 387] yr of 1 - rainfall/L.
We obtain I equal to 9.8 yr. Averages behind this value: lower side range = 271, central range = 208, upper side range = 235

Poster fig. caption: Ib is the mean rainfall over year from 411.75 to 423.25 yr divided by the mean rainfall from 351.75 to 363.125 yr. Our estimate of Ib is 1.23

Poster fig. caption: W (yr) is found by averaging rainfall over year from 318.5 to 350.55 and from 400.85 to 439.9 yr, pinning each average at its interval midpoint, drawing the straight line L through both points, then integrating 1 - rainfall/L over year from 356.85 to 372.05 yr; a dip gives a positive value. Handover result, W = 6.1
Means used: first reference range 261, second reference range 235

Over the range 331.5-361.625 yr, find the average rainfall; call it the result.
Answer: 237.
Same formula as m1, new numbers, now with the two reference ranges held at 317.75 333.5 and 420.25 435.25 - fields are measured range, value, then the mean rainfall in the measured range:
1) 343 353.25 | 0.09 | 243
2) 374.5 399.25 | 0.08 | 231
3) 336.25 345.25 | 0.06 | 251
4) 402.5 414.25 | 0.00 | 240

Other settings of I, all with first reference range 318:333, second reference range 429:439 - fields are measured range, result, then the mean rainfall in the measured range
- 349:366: 4.3 yr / 192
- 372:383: 1.6 yr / 211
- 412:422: -0.5 yr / 241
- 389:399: 0.2 yr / 236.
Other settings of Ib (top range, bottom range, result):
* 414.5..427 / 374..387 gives 1.09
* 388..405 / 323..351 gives 0.91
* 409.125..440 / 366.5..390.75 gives 1.14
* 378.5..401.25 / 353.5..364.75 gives 1.30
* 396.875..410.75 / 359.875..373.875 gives 1.63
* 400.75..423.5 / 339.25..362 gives 1.06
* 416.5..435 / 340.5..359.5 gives 1.01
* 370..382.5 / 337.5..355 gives 0.82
